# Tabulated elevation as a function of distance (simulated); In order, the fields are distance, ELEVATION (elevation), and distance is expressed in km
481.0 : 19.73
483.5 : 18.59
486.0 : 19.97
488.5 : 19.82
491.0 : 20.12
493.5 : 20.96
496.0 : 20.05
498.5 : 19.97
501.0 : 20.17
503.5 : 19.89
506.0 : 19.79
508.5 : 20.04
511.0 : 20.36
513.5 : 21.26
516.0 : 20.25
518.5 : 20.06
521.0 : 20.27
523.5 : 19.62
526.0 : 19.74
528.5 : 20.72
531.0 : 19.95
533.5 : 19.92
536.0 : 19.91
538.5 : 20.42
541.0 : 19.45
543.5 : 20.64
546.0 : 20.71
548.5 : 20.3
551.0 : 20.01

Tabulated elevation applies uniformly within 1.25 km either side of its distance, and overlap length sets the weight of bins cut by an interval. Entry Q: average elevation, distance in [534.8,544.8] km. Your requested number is 20.1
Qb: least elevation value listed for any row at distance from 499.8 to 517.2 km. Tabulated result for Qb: 19.79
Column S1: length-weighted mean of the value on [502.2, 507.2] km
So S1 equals 19.8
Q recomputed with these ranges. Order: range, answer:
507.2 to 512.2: 20.2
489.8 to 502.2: 20.3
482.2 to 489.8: 19.5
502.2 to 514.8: 20.3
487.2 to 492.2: 20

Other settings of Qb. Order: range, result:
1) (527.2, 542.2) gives 19.45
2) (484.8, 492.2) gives 19.82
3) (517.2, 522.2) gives 20.06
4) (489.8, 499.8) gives 19.97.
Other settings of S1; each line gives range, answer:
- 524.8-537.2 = 20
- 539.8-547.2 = 20.3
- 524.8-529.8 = 20.2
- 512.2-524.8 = 20.3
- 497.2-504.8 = 20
